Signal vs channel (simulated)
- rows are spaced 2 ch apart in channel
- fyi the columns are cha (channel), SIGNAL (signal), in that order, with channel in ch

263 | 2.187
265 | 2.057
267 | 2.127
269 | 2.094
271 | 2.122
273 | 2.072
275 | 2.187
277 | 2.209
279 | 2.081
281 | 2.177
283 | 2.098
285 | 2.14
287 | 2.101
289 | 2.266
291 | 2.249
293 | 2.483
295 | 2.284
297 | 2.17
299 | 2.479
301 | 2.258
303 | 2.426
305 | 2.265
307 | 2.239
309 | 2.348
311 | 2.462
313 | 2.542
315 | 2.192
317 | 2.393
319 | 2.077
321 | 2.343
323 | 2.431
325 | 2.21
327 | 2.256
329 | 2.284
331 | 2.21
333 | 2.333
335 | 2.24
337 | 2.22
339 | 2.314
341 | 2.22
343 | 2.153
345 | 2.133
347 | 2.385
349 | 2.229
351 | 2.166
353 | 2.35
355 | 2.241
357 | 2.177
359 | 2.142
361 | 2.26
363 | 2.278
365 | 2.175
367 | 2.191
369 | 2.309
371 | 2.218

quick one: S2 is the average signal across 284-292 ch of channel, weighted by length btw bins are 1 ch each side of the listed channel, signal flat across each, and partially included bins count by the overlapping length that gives 2.19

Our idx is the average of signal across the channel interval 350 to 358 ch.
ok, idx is 2.23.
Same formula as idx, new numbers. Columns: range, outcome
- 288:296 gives 2.32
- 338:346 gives 2.21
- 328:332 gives 2.25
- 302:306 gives 2.35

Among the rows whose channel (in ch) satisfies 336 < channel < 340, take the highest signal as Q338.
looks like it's 2.314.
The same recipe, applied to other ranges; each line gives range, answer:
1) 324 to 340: 2.333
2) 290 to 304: 2.483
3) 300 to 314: 2.542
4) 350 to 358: 2.35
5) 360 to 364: 2.278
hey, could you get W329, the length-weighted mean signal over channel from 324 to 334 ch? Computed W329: 2.26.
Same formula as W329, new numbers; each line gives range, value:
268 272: 2.11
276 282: 2.16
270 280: 2.13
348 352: 2.2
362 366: 2.23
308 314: 2.45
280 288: 2.13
